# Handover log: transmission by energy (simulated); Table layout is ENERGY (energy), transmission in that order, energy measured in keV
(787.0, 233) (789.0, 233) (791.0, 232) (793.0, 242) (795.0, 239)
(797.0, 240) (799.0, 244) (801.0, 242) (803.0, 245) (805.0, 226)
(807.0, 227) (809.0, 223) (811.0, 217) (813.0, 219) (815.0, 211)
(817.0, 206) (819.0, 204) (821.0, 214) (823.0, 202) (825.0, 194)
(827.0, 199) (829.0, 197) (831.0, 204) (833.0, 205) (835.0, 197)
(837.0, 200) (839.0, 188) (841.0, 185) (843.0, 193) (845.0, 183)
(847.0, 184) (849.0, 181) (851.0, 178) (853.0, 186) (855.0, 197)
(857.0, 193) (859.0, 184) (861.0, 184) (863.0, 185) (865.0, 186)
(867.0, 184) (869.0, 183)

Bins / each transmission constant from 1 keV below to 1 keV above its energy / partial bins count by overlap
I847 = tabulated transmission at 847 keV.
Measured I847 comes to 184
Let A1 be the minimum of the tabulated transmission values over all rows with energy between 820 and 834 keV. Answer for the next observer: 194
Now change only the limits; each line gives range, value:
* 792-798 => 239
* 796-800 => 240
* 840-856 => 178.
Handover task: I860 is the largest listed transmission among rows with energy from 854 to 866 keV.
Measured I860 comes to 197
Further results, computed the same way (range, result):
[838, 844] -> 193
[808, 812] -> 223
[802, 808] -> 245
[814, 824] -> 214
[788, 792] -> 233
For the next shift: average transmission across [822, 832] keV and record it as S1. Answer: 199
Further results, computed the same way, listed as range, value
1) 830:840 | 199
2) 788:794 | 236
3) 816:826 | 204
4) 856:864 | 186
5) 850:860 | 188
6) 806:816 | 219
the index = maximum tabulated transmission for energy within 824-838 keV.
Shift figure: 205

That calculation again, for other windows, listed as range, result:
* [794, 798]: 240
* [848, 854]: 186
